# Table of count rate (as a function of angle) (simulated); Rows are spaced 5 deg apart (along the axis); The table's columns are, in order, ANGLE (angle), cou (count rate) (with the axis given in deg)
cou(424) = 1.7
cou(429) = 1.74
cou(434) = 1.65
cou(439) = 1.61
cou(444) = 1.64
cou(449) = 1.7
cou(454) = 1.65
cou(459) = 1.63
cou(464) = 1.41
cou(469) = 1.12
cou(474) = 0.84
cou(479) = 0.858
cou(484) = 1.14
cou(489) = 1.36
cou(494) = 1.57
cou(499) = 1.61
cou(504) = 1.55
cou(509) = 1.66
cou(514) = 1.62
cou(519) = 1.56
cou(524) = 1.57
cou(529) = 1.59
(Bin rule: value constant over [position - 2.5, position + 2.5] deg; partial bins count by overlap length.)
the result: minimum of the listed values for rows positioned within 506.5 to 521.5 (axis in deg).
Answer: 1.56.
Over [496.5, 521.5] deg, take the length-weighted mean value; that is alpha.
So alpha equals 1.6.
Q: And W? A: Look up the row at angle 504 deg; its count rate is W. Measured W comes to 1.55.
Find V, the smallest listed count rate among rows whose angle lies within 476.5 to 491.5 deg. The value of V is 0.858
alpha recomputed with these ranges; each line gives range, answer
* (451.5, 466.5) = 1.56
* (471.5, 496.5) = 1.15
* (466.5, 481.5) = 0.939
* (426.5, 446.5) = 1.66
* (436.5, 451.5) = 1.65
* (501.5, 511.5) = 1.6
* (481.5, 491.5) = 1.25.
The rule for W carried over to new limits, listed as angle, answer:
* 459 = 1.63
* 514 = 1.62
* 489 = 1.36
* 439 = 1.61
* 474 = 0.84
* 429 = 1.74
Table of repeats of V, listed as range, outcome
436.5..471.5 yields 1.12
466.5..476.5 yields 0.84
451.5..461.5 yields 1.63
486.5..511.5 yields 1.36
